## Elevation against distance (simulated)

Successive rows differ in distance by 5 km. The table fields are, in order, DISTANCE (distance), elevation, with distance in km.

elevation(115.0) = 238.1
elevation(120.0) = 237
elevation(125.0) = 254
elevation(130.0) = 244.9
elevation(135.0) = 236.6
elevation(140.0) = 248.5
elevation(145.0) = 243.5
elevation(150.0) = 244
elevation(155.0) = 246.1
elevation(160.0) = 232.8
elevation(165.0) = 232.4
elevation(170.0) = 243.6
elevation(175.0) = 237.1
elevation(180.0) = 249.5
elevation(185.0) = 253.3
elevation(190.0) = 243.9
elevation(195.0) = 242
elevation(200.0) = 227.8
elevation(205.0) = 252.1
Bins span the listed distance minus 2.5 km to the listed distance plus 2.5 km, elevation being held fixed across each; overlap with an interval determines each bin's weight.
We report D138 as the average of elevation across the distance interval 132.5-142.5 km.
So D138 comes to 243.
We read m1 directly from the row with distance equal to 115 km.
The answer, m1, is 238.1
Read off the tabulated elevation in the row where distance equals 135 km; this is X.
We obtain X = 236.6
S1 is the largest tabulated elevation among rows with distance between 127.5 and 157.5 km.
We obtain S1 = 248.5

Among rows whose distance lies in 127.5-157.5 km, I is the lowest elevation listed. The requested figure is 236.6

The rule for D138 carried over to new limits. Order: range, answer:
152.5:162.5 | 239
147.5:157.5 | 245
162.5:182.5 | 241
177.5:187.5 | 251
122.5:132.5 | 249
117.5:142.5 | 244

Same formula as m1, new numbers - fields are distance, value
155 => 246.1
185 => 253.3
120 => 237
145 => 243.5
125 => 254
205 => 252.1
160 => 232.8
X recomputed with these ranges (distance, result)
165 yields 232.4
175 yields 237.1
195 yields 242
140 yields 248.5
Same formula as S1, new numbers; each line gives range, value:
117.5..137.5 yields 254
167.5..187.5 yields 253.3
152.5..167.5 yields 246.1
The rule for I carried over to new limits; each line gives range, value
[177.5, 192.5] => 243.9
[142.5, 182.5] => 232.4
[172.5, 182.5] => 237.1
